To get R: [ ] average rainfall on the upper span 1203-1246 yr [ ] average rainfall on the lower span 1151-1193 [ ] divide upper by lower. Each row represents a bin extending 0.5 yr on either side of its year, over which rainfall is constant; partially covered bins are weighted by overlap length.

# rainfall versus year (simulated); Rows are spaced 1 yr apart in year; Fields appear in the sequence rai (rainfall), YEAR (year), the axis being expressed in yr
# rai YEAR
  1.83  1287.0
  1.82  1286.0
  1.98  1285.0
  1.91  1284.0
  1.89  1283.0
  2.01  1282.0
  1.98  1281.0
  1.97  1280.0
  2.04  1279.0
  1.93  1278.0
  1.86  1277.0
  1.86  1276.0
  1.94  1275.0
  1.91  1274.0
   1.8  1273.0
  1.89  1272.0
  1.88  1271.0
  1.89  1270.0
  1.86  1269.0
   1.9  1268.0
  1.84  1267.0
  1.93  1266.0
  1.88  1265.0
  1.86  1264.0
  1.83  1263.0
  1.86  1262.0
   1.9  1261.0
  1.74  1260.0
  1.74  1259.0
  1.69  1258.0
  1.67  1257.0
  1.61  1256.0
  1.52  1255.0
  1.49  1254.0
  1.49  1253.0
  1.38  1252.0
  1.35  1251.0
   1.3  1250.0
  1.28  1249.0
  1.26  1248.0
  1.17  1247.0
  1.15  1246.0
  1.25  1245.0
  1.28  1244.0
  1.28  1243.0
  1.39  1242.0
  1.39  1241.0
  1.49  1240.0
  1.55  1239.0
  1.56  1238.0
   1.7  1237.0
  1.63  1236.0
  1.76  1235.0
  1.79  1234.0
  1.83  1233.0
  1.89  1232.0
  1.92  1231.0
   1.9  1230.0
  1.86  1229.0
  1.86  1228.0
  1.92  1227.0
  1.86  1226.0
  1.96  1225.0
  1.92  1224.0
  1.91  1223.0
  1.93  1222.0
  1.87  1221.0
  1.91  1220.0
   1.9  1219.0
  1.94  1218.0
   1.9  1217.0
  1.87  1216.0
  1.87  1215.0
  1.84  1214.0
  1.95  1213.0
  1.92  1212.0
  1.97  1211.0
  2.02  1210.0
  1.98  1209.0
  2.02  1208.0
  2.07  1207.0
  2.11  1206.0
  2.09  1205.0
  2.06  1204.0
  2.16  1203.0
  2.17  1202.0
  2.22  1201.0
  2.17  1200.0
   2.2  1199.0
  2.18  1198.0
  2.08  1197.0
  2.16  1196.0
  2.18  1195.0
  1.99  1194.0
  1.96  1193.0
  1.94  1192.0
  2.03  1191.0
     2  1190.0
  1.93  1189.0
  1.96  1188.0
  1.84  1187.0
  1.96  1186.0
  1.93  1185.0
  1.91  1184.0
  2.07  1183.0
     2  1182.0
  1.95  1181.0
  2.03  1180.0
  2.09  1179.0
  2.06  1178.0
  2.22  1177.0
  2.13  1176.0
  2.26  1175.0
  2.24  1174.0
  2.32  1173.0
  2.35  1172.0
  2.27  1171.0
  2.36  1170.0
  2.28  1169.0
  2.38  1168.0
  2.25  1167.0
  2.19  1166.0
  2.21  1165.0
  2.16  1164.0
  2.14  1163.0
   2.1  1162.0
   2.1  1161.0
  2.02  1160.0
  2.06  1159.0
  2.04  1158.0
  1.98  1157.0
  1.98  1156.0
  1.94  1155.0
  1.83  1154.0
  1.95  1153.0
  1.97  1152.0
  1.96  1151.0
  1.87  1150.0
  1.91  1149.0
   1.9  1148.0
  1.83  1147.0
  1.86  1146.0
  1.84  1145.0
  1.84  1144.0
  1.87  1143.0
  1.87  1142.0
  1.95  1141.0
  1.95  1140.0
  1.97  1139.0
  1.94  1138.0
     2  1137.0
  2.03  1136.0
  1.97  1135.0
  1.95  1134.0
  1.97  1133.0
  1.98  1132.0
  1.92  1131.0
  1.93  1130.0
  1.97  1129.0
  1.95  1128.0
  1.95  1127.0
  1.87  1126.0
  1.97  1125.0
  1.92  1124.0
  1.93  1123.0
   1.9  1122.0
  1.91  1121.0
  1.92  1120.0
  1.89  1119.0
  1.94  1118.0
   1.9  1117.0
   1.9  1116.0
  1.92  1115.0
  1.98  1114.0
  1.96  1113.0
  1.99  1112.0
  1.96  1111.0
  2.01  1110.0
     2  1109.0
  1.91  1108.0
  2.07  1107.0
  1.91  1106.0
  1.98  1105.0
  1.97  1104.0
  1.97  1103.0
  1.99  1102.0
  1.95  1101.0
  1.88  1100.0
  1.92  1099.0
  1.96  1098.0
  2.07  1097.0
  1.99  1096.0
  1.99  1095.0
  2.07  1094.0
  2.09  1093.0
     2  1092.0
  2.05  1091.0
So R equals 0.9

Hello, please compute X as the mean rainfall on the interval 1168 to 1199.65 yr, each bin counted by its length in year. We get 2.1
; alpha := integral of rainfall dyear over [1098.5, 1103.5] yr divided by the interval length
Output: 1.94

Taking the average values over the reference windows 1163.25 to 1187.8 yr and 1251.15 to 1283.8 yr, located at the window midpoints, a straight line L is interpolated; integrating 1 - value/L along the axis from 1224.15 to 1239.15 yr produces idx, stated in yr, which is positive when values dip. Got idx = 1.0 yr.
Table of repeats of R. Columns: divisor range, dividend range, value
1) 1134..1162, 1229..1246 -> 0.82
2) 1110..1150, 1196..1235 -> 1.02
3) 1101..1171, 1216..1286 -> 0.88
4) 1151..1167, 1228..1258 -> 0.75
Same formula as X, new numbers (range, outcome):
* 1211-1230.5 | 1.9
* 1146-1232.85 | 2.03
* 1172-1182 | 2.15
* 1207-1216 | 1.95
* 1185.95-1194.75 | 1.96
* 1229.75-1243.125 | 1.65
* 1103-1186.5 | 2.01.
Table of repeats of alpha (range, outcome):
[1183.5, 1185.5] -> 1.92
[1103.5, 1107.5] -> 1.98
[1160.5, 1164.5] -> 2.12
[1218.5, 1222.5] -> 1.9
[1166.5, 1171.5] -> 2.31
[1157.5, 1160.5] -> 2.04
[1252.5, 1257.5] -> 1.56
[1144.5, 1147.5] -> 1.84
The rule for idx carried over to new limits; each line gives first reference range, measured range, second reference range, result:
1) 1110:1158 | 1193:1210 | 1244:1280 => -2.9 yr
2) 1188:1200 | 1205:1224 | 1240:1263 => -1.0 yr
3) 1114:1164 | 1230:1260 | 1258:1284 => 5.9 yr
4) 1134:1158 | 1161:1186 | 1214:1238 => -3.3 yr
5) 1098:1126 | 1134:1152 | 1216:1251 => -0.4 yr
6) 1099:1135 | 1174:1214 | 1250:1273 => -4.8 yr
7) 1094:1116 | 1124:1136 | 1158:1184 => 0.5 yr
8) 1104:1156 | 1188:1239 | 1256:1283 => -1.6 yr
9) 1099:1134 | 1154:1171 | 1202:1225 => -1.5 yr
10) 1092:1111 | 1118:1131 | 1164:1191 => 0.6 yr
